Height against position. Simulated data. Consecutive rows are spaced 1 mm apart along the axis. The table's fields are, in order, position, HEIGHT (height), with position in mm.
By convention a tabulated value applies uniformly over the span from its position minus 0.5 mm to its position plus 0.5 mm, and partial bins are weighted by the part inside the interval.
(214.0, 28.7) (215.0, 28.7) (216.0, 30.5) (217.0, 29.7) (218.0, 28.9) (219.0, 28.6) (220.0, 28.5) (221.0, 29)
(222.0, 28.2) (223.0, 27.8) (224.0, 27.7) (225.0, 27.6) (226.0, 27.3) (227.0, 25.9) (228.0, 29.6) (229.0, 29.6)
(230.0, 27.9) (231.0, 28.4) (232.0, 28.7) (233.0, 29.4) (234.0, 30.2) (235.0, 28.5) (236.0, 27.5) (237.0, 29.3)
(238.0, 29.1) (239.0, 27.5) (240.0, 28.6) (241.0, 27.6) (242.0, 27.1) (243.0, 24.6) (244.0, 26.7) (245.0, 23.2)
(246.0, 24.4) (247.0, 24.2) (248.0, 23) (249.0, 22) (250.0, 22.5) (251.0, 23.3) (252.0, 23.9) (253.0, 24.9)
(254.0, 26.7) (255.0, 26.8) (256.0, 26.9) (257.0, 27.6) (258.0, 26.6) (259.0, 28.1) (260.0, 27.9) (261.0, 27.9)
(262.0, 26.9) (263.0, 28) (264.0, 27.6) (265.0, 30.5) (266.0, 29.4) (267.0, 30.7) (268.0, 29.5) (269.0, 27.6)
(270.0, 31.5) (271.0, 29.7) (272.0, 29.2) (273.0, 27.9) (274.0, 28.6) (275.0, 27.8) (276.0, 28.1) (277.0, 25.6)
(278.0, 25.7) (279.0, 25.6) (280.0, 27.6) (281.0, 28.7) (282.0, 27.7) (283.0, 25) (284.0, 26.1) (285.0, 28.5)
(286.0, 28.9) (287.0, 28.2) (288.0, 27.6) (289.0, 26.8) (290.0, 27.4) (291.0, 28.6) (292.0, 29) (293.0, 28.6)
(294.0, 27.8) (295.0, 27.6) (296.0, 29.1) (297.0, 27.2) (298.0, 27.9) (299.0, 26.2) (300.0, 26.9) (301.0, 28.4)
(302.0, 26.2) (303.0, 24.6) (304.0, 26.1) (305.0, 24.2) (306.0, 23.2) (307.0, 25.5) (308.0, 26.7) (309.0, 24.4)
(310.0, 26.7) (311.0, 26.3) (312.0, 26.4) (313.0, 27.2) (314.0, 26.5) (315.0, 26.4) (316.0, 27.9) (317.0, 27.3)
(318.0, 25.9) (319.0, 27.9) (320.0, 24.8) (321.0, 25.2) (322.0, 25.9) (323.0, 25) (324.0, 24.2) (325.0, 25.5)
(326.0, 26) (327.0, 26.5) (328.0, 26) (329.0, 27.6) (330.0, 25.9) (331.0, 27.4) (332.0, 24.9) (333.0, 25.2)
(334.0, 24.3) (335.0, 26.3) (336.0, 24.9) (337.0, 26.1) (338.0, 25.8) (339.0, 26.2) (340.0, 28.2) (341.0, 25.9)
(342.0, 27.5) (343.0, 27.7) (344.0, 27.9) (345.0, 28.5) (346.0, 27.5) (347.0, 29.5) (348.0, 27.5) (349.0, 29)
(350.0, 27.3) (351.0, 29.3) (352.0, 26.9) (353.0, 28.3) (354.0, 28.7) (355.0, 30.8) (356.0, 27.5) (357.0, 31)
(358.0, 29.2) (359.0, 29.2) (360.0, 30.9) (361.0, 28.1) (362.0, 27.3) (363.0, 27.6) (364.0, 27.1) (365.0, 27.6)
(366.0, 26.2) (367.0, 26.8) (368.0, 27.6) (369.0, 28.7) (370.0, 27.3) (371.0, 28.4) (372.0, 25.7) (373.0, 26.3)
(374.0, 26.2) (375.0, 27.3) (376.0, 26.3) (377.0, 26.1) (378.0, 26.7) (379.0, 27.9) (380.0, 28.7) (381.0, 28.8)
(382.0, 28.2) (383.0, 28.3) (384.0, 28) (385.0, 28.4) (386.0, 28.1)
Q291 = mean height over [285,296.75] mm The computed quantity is 28.1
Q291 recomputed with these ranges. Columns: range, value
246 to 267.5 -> 26.4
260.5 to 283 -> 28.2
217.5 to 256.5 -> 27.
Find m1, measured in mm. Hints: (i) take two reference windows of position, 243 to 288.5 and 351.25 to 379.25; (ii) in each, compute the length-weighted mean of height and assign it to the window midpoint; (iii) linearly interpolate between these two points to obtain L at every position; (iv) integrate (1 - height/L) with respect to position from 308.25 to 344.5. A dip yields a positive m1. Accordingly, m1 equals 1.6 mm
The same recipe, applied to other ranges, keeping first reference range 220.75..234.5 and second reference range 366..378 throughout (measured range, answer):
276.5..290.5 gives 0.4 mm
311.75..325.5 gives 0.7 mm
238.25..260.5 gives 2.0 mm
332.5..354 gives 0.0 mm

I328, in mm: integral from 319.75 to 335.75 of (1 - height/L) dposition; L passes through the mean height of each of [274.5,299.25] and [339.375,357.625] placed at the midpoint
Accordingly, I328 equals 1.3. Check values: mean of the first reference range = 27.5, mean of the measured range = 25.7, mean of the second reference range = 28.3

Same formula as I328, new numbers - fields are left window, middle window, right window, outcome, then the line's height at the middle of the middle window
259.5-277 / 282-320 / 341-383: 2.0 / 28.4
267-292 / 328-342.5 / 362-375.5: 0.7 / 27.4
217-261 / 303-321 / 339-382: 1.0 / 27.5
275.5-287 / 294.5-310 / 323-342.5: 0.2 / 26.6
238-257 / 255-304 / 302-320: -4.0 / 25.7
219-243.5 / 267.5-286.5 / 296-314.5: -0.6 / 27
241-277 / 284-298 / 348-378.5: -0.4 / 27.2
